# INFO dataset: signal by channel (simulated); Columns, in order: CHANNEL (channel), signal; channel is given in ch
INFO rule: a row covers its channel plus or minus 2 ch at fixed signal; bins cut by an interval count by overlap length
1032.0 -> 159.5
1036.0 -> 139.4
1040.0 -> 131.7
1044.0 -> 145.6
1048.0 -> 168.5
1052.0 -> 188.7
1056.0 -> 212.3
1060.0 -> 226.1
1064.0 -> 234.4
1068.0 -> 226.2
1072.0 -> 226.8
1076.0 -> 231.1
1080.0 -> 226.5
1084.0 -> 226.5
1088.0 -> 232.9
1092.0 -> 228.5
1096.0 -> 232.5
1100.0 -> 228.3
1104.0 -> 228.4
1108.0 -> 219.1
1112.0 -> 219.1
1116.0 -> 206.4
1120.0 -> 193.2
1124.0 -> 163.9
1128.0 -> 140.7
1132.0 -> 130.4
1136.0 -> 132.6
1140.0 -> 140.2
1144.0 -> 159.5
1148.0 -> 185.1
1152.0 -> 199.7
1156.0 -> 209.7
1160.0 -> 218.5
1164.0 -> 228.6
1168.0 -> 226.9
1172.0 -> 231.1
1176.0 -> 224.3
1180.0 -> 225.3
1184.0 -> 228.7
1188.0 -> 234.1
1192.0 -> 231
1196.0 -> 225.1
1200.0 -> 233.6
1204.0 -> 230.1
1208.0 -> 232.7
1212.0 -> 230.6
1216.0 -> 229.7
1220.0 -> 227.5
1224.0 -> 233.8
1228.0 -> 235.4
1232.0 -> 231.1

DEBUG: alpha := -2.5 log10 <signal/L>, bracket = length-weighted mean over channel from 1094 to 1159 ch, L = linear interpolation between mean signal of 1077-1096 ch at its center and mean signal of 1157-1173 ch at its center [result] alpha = 0.21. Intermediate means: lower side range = 229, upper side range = 225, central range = 187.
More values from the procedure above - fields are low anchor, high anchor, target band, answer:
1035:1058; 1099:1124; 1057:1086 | -0.24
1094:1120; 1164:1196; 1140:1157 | 0.23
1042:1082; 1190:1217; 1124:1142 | 0.50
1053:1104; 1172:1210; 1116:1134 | 0.37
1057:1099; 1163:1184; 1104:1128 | 0.16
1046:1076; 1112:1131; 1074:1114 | -0.17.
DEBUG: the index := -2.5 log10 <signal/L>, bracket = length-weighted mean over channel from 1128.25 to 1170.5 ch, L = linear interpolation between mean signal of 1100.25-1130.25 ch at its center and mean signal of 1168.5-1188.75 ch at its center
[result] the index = 0.18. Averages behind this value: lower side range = 197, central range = 182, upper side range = 228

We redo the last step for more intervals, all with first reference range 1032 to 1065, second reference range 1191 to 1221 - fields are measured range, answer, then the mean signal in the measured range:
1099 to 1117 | -0.12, 221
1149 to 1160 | 0.04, 205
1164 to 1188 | -0.04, 228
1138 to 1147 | 0.33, 154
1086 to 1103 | -0.19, 230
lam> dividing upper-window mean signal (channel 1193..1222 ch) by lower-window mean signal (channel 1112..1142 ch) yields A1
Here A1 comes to 1.42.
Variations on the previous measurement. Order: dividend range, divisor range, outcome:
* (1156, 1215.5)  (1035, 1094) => 1.12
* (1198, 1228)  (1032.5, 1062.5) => 1.33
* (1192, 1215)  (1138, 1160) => 1.26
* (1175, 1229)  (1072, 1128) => 1.07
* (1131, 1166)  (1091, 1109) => 0.79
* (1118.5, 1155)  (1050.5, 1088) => 0.72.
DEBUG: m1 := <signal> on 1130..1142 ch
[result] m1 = 134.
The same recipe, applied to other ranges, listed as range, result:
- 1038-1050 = 149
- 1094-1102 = 230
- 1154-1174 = 223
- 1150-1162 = 209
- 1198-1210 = 232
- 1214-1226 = 230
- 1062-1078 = 230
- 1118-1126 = 179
